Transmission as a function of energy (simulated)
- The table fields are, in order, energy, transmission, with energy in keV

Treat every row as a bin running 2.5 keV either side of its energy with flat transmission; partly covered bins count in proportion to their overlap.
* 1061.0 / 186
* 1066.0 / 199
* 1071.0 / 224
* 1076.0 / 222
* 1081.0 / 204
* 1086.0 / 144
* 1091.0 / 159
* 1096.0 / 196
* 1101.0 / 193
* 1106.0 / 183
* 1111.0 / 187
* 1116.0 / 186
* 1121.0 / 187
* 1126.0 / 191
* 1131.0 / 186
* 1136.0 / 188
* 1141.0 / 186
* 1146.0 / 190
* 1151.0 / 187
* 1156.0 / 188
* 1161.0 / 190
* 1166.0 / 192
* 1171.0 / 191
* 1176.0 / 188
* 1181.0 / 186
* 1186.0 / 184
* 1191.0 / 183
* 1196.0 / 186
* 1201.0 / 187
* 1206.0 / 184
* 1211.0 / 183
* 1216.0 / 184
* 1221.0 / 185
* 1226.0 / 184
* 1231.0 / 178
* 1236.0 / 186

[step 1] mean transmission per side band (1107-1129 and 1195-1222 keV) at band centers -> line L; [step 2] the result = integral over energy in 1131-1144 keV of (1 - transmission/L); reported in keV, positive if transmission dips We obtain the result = 0.0 keV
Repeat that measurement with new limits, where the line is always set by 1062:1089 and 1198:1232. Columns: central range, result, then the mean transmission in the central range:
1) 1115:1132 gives 0.4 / 188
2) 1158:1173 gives -0.2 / 191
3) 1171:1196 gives 0.1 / 186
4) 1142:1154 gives 0.1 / 188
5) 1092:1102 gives 0.3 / 189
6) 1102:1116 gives 0.6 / 186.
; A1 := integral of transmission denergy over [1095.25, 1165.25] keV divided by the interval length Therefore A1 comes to 188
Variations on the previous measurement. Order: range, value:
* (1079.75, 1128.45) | 182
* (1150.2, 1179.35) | 189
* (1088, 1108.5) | 182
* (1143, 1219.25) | 187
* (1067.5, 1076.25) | 221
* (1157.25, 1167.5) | 191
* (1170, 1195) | 186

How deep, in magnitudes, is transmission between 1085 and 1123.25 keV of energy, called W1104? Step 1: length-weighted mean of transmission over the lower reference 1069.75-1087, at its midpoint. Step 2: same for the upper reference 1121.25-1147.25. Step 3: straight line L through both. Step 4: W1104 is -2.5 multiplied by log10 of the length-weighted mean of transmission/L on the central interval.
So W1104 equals 0.08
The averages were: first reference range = 201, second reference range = 188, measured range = 181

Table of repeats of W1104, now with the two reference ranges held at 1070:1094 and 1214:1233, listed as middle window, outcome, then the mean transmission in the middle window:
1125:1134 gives -0.008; 188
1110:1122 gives 0.004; 187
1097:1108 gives -0.009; 189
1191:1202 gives -0.010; 186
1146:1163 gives -0.017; 189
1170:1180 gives -0.023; 189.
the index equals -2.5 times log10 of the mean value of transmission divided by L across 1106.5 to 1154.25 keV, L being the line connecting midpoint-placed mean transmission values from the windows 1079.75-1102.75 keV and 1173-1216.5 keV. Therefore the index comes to -0.04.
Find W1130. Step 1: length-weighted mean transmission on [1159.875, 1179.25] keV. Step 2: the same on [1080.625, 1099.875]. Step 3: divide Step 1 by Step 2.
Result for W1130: 1.09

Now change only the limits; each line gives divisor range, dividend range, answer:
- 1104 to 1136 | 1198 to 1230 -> 0.99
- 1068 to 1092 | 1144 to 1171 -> 0.98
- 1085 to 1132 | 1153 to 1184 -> 1.04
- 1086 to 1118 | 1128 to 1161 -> 1.04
